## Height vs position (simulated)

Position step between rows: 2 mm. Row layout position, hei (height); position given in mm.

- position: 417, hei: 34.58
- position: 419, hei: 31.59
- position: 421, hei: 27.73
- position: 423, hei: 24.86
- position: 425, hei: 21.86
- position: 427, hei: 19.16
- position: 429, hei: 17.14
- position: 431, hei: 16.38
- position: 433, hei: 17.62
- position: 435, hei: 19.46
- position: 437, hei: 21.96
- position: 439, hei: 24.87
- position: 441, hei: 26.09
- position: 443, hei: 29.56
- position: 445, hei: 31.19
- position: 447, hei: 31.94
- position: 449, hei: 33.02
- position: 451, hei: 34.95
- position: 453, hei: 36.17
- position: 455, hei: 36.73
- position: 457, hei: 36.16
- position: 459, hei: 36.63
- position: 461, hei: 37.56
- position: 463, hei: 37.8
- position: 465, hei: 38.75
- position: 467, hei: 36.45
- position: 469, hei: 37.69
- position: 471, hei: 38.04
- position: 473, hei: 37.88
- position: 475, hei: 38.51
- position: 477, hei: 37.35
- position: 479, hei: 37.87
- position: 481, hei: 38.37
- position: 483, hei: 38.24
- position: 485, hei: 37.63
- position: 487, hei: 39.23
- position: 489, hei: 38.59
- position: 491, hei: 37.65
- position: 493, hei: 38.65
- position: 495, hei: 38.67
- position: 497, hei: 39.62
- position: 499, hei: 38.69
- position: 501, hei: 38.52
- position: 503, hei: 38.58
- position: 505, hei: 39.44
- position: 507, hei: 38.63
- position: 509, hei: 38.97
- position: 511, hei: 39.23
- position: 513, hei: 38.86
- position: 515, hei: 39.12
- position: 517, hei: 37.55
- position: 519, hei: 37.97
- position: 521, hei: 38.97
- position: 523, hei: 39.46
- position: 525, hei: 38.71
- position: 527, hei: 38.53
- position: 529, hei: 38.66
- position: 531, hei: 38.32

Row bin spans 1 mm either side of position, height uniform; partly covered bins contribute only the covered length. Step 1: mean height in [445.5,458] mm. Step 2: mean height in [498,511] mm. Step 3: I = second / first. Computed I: 1.12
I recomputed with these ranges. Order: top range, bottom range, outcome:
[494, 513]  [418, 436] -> 1.79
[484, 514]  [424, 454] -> 1.52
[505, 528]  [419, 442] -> 1.76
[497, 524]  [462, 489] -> 1.02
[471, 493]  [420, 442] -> 1.77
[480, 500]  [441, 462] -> 1.13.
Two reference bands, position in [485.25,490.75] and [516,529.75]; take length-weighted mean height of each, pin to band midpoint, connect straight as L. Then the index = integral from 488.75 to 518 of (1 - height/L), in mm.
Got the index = -0.1 mm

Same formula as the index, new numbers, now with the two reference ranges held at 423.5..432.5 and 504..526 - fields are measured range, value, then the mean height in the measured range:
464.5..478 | -4.2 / 37.8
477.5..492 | -2.9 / 38.2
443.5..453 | -3.8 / 33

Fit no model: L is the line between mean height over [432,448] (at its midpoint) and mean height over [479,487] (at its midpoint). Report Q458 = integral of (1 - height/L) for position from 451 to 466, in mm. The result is -3.0 mm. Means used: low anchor 25.3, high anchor 38.2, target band 37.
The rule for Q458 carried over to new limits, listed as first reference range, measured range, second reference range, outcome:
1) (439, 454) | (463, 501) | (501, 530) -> -3.3 mm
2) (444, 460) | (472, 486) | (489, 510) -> -0.4 mm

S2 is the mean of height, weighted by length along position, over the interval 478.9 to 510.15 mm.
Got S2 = 38.6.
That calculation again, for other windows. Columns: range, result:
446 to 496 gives 37.2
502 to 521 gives 38.7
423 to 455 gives 25.8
